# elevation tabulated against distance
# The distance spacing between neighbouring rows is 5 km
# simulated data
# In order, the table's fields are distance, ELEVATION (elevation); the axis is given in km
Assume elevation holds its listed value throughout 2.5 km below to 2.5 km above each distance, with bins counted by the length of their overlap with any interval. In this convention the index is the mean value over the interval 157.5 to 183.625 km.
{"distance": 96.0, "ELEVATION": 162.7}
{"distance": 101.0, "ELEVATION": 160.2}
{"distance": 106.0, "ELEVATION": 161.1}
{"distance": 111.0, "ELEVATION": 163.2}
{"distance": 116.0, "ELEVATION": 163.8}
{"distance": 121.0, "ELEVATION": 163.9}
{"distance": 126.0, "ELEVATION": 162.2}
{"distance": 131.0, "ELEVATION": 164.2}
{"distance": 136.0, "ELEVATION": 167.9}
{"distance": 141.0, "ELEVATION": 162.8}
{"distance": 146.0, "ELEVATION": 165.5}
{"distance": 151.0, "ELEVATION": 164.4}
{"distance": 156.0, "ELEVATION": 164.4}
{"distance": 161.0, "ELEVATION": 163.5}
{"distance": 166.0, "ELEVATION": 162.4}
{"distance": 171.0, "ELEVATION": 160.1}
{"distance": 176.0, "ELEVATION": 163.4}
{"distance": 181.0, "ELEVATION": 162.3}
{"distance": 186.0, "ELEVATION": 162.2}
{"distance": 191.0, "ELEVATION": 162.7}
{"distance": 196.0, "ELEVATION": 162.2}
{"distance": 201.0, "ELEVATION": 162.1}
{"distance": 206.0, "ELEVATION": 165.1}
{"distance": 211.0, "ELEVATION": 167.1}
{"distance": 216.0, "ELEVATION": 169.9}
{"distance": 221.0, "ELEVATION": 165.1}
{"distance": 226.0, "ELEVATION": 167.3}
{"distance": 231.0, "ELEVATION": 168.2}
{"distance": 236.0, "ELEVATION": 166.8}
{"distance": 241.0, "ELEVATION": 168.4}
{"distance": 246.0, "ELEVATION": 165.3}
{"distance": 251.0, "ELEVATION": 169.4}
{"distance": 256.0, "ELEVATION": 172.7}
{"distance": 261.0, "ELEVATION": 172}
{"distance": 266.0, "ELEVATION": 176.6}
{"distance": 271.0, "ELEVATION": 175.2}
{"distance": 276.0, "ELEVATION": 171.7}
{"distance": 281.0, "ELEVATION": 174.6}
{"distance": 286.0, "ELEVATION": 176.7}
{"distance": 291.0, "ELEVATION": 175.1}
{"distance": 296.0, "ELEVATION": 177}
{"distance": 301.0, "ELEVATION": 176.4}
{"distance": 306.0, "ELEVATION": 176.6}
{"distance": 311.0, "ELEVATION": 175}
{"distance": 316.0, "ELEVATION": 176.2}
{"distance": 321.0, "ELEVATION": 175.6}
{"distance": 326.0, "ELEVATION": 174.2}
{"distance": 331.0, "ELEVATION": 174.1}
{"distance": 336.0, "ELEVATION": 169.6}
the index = 162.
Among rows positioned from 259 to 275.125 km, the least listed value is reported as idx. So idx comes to 172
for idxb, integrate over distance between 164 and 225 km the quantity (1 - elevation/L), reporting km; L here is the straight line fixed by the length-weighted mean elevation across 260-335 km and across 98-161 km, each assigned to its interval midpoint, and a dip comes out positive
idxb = 1.54 km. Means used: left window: 164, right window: 175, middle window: 164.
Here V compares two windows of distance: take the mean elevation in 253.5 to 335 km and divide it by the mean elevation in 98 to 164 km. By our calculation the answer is 1.1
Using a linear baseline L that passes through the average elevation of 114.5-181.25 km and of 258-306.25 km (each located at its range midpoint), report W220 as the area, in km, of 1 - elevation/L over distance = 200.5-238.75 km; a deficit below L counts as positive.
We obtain 0.7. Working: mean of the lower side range 164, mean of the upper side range 175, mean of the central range 167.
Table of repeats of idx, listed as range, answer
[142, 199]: 160.1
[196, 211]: 162.1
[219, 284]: 165.1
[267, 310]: 171.7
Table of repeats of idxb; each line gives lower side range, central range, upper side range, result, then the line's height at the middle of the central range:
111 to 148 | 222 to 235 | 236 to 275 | 0.2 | 170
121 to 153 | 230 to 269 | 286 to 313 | 0.6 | 173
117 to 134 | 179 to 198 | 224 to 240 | 0.4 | 166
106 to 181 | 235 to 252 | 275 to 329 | 0.4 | 171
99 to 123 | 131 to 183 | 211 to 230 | 0.3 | 165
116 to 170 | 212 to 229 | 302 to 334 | 0.2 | 169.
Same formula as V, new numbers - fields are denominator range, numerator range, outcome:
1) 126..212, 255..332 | 1.07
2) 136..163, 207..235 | 1.02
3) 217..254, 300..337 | 1.04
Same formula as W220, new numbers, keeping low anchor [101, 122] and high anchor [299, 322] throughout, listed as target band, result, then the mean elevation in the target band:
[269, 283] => 0.0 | 174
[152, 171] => 0.3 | 163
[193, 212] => 0.5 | 164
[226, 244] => 0.3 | 168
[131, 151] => -0.1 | 165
